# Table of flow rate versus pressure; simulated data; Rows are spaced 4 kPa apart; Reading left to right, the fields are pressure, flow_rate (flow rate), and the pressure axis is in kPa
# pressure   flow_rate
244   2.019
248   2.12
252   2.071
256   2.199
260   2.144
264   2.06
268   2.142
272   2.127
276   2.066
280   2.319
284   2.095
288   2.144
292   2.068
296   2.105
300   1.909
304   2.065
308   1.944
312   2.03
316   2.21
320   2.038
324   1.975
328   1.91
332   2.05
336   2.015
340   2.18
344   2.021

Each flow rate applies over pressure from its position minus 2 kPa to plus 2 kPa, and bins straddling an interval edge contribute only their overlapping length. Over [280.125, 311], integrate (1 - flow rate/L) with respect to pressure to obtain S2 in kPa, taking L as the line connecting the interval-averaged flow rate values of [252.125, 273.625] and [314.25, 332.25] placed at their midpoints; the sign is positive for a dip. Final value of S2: 0.2 kPa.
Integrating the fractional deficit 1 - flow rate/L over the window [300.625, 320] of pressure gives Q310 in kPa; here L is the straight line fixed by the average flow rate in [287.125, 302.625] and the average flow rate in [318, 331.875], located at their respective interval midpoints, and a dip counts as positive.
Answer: -0.3 kPa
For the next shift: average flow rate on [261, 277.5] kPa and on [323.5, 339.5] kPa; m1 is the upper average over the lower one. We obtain 0.95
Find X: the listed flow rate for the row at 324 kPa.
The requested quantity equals 1.975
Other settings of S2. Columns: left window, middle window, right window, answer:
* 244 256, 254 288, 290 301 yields -1.2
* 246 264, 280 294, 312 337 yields -0.3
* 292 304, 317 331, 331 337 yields 0.2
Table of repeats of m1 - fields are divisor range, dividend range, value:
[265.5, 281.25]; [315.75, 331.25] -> 0.94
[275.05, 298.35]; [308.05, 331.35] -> 0.95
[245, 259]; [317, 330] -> 0.94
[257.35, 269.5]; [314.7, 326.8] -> 0.97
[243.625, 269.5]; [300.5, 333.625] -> 0.96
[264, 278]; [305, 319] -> 0.98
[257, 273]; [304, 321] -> 0.97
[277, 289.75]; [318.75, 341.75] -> 0.93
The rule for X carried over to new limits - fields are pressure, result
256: 2.199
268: 2.142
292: 2.068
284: 2.095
